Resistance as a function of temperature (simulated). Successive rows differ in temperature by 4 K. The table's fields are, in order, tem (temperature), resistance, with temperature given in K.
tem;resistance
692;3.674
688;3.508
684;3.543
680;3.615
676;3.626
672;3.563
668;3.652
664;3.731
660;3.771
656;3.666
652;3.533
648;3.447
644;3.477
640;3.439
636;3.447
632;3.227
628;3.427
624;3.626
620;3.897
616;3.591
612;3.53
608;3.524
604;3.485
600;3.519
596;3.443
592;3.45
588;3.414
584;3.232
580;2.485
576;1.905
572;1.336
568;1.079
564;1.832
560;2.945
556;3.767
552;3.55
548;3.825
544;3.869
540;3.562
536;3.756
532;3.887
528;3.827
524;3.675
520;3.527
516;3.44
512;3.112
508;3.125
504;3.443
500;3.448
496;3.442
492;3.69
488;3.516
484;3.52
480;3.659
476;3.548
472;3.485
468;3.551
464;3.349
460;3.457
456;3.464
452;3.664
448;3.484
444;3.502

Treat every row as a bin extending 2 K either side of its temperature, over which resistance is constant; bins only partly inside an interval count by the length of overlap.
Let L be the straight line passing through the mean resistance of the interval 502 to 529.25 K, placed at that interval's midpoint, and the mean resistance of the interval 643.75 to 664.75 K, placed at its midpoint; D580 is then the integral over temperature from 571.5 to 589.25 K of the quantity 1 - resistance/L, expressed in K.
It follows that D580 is 5.0 K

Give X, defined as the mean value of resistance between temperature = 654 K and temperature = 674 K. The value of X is 3.68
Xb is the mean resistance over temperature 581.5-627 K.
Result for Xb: 3.51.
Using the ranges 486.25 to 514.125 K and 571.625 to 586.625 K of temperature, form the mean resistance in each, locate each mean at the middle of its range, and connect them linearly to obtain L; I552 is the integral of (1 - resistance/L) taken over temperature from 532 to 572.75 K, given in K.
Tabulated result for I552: -4.2 K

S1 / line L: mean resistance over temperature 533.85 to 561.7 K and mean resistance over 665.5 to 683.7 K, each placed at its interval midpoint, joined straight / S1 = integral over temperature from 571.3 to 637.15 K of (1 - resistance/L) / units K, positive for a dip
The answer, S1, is 6.8 K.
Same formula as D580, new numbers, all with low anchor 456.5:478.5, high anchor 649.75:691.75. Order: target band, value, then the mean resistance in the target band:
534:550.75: -1.0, 3.74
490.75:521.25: 1.0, 3.39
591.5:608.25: 0.4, 3.48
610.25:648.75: 0.9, 3.51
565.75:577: 6.8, 1.41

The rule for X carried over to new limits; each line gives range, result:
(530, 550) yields 3.78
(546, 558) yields 3.71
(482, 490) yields 3.52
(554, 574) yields 2.19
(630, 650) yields 3.41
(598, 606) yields 3.5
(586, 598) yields 3.44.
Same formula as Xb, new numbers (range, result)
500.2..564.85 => 3.48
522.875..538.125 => 3.79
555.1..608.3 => 2.77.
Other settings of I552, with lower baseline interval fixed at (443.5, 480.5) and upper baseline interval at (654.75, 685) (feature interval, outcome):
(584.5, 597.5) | 0.7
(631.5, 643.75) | 0.8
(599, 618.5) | 0.4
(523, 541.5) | -1.0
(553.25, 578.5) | 9.8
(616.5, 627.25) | -0.2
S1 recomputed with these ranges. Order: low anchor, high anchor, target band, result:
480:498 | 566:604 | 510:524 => -0.44 K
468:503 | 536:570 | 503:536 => -2.12 K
